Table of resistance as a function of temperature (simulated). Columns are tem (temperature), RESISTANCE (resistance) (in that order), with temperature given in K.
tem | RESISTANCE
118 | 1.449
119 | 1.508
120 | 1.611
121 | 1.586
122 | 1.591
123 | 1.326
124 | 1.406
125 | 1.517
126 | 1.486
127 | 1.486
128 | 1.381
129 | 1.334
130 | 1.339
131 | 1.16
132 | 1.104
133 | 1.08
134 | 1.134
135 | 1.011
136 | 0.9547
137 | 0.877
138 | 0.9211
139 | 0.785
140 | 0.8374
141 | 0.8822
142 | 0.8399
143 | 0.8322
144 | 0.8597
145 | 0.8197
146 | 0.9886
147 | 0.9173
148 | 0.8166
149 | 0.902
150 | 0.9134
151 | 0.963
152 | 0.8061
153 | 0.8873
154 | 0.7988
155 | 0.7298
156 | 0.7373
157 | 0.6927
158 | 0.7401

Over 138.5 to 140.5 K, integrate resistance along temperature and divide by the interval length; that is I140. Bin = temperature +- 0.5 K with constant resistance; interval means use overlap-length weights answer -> 0.811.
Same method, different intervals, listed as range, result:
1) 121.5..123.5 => 1.46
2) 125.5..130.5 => 1.41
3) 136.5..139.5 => 0.861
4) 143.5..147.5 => 0.896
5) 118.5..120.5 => 1.56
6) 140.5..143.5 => 0.851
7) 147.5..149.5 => 0.859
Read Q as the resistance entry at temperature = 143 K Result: 0.8322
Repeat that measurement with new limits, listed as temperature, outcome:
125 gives 1.517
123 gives 1.326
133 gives 1.08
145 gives 0.8197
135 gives 1.011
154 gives 0.7988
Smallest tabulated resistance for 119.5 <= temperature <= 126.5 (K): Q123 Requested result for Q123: 1.326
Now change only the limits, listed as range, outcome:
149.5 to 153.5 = 0.8061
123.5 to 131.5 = 1.16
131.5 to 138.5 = 0.877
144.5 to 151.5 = 0.8166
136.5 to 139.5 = 0.785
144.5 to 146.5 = 0.8197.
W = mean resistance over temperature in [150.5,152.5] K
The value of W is 0.885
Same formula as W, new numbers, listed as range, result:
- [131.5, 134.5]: 1.11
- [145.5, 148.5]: 0.908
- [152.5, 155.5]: 0.805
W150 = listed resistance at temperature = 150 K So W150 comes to 0.9134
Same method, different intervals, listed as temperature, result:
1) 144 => 0.8597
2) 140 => 0.8374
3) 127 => 1.486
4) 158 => 0.7401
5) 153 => 0.8873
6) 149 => 0.902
